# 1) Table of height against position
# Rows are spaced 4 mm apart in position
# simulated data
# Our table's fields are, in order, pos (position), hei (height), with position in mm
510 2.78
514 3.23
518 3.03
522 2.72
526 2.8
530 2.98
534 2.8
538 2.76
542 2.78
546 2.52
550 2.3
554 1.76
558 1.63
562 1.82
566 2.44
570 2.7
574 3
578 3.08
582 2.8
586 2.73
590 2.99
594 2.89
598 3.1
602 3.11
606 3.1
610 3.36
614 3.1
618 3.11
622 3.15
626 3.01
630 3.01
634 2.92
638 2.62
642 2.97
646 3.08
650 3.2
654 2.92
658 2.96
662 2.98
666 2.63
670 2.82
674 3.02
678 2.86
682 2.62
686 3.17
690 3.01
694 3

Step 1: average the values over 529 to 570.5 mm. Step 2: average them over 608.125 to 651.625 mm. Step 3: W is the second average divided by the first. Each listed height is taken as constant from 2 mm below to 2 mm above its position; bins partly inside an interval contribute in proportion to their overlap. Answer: 1.28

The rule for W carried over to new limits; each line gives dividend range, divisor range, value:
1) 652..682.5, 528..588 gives 1.13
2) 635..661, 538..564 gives 1.35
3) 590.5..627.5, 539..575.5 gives 1.33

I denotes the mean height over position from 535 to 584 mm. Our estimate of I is 2.47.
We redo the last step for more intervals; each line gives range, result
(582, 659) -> 3.01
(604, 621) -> 3.17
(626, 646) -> 2.91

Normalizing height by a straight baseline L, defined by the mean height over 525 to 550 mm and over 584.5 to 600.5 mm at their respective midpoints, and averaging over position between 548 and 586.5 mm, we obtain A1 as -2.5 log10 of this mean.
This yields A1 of 0.18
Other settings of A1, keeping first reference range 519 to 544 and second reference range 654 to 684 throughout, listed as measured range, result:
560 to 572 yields 0.21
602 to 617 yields -0.12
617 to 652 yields -0.06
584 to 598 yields -0.03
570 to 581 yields -0.05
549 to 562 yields 0.46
